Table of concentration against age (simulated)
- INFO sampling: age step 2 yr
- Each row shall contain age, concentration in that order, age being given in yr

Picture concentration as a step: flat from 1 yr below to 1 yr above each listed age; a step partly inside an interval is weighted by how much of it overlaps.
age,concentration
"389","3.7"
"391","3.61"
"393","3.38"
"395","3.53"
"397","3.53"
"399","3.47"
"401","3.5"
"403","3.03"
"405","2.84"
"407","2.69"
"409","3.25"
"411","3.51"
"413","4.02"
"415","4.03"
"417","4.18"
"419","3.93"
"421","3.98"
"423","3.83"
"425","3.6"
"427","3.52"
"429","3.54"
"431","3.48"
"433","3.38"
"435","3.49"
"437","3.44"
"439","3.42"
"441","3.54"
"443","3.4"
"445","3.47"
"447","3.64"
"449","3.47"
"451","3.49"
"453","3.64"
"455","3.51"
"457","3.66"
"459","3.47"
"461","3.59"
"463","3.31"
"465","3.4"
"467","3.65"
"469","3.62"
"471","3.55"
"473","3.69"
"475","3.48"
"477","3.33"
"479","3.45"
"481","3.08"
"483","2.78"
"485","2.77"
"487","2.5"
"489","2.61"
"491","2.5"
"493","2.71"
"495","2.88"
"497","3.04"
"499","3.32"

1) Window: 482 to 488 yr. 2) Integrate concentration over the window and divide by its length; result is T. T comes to 2.68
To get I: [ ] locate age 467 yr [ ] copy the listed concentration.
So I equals 3.65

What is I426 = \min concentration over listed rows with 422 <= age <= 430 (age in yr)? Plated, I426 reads 3.52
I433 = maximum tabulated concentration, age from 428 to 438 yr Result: 3.54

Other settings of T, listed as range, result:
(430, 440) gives 3.44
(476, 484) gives 3.16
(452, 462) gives 3.57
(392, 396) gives 3.46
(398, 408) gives 3.11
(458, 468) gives 3.48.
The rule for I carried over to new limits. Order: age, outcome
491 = 2.5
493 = 2.71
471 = 3.55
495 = 2.88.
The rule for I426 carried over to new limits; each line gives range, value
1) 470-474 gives 3.55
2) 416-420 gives 3.93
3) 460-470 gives 3.31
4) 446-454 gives 3.47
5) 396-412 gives 2.69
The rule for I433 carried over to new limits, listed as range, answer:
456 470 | 3.66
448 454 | 3.64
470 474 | 3.69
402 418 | 4.18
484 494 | 2.77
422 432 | 3.83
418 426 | 3.98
